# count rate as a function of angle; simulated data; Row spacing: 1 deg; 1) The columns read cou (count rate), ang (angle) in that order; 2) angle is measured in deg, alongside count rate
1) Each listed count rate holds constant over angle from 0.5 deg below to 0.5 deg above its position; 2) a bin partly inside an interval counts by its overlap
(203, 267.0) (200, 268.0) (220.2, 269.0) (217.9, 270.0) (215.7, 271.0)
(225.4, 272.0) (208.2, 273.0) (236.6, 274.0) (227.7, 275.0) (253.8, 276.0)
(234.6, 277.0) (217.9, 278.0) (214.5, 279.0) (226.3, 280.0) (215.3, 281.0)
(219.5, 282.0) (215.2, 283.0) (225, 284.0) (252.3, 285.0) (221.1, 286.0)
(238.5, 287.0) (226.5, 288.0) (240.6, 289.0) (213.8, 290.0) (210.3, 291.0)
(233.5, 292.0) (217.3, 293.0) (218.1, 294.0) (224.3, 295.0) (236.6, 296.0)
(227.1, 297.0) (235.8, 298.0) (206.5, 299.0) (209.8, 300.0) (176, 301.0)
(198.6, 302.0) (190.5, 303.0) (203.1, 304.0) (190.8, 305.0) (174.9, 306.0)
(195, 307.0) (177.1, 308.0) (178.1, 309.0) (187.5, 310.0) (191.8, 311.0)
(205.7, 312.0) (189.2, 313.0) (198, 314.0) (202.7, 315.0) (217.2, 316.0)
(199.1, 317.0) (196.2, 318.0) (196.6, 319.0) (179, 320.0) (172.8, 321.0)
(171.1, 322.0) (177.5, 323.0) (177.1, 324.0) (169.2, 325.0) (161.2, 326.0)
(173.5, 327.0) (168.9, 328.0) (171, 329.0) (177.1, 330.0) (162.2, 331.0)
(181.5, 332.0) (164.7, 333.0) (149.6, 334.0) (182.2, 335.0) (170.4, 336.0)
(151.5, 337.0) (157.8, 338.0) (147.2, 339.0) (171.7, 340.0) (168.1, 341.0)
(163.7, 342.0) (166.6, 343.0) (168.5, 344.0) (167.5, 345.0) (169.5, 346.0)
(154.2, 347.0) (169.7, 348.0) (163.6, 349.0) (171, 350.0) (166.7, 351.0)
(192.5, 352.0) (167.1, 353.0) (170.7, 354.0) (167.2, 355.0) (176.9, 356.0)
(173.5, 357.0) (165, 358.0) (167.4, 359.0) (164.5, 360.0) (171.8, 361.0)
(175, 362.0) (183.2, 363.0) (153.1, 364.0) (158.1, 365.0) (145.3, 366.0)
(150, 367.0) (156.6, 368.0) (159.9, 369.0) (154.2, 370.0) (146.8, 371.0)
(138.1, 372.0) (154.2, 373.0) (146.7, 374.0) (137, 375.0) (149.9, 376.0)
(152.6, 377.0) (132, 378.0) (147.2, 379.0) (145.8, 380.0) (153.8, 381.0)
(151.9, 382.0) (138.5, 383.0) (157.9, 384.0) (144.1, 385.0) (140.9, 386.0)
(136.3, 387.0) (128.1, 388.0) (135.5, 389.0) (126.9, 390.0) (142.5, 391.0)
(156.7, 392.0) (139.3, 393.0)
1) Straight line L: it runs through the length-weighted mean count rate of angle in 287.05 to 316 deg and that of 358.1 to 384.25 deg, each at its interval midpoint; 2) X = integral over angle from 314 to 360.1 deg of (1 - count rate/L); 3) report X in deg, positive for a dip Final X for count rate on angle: 1.73 deg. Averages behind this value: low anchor 206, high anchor 154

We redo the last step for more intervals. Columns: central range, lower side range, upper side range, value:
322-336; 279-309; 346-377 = 1.2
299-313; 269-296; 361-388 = 1.0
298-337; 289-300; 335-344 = 1.6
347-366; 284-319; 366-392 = -0.6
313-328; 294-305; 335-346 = 0.2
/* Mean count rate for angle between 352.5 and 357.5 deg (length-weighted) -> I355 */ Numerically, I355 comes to 171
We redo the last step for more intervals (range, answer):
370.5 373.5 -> 146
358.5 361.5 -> 168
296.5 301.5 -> 211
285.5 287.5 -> 230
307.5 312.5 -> 188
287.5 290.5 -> 227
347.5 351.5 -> 168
